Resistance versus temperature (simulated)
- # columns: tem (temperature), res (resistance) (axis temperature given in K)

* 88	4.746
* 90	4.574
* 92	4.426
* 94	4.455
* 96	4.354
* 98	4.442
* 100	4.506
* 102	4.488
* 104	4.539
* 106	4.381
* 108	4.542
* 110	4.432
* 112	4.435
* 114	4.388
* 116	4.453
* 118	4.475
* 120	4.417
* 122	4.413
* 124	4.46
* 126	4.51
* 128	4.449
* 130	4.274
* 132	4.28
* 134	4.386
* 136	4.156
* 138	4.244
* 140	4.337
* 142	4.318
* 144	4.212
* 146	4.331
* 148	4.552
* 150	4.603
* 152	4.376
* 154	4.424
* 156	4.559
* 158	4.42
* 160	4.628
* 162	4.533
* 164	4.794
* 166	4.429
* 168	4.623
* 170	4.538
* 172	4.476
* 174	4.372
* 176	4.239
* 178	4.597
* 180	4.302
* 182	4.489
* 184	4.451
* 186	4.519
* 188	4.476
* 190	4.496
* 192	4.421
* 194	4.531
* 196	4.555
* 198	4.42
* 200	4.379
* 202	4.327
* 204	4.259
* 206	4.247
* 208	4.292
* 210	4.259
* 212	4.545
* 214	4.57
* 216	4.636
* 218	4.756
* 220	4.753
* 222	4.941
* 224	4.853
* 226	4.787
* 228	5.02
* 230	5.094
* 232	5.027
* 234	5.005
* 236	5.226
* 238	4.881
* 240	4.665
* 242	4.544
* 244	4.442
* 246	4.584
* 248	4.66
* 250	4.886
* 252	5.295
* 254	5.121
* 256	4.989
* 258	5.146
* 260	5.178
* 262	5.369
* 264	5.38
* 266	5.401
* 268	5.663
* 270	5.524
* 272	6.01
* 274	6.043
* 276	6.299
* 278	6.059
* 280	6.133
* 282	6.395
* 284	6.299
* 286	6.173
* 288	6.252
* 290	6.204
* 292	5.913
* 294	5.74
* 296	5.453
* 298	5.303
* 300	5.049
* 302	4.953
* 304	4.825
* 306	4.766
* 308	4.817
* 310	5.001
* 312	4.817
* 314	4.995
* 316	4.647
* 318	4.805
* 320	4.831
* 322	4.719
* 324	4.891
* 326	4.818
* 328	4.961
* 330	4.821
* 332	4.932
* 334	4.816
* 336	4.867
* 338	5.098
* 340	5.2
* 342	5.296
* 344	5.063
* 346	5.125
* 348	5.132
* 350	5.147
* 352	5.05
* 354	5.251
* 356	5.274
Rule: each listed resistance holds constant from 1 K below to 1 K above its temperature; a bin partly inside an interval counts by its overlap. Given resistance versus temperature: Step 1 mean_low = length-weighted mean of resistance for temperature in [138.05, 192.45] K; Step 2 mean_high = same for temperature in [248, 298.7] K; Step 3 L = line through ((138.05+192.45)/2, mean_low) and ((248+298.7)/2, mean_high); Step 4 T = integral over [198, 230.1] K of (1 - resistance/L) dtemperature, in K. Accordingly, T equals 2.71 K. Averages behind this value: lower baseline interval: 4.46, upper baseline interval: 5.67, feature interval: 4.59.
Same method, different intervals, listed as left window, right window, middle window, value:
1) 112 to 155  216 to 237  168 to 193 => 1.1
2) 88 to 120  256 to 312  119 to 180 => 4.1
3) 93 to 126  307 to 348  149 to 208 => 1.8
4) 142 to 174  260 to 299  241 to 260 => 2.3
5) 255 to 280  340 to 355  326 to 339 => 0.8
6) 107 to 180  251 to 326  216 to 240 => 0.4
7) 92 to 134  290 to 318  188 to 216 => 2.0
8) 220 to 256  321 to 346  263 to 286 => -4.8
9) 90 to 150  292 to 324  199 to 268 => -0.7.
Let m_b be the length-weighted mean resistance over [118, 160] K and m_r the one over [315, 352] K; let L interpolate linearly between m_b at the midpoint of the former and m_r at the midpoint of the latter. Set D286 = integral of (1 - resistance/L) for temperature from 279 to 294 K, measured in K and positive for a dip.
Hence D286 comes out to -4.2 K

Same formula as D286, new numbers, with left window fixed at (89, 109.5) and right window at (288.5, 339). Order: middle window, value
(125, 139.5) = 0.7 K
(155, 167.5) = 0.2 K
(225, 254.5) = -0.2 K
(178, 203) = 1.4 K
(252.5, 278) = -3.1 K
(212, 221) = 0.2 K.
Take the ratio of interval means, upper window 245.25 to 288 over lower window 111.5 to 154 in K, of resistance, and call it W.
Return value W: 1.27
